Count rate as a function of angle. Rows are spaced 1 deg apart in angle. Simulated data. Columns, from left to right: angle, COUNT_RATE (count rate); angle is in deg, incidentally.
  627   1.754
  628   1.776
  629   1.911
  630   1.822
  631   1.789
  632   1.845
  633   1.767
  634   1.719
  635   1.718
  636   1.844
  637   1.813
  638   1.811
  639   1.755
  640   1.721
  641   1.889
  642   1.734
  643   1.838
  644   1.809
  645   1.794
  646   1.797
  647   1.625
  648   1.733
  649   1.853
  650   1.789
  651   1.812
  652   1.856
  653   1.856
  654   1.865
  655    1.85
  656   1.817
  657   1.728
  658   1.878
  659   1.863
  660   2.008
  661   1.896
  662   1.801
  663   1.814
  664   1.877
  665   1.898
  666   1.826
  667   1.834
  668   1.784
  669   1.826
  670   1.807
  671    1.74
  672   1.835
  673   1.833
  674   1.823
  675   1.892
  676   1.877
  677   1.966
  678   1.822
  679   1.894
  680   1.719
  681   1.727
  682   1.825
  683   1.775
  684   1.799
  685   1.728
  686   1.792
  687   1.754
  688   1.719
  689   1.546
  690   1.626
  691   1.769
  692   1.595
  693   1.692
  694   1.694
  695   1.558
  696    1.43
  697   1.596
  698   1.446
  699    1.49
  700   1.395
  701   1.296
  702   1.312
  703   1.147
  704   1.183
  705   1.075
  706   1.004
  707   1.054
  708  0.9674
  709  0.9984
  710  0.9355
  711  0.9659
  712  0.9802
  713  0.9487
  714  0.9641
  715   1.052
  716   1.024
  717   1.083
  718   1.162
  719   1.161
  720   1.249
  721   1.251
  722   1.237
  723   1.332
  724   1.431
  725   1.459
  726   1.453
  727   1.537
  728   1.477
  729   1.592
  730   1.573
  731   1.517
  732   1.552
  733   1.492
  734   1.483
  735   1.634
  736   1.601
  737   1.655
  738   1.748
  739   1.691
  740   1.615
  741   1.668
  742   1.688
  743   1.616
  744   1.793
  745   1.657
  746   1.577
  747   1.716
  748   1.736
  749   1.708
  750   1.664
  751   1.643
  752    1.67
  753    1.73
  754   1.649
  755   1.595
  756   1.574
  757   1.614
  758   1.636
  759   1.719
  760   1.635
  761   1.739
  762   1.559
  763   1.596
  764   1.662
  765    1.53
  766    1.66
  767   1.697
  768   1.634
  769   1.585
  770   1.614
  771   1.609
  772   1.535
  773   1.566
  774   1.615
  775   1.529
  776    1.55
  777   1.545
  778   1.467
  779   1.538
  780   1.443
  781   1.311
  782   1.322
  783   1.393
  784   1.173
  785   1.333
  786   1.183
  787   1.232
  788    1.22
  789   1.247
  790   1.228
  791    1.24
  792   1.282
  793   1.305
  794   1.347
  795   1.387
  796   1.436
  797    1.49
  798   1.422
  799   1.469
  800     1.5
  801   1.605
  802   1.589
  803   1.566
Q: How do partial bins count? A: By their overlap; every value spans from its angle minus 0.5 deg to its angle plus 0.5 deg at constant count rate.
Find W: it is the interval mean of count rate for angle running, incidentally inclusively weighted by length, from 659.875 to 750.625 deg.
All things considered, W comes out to 1.54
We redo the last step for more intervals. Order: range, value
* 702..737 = 1.26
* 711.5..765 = 1.51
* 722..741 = 1.54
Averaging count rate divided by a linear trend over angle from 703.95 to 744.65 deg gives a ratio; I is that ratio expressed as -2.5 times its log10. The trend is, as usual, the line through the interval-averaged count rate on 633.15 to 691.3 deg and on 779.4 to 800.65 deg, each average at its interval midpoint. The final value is 0.17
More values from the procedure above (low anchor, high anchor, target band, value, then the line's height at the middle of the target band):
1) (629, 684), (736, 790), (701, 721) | 0.49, 1.69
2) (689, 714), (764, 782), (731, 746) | -0.14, 1.43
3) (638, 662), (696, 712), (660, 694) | -0.19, 1.5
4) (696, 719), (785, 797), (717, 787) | -0.25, 1.22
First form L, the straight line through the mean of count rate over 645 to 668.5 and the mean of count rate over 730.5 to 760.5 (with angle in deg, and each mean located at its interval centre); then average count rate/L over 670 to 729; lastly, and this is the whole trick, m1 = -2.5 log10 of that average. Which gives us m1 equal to 0.20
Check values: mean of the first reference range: 1.83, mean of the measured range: 1.45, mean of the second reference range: 1.64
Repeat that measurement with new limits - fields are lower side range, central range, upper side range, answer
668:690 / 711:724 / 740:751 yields 0.46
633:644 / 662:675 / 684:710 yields -0.14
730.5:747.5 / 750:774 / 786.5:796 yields -0.11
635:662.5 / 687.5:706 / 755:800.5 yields 0.16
